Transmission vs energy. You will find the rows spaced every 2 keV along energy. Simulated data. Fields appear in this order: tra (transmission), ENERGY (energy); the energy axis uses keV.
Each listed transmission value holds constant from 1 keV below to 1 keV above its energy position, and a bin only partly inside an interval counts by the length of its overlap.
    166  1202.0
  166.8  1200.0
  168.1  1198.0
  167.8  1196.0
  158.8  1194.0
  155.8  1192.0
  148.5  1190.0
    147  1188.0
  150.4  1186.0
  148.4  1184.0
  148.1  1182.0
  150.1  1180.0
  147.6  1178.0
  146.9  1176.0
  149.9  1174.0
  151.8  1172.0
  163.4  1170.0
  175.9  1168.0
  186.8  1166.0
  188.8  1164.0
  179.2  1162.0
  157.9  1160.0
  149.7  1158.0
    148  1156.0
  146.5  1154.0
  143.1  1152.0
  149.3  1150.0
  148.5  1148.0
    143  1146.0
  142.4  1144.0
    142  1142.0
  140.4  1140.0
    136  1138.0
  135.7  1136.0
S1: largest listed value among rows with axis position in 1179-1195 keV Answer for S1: 158.8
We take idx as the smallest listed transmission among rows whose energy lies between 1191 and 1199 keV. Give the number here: 155.8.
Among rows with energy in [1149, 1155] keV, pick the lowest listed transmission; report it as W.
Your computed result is 143.1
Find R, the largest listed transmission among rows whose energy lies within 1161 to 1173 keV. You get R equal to 188.8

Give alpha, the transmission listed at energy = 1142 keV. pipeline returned 142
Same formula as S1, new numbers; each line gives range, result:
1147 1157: 149.3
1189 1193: 155.8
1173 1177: 149.9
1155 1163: 179.2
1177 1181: 150.1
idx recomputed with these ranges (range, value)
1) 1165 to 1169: 175.9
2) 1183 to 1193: 147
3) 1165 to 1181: 146.9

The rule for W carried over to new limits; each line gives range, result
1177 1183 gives 147.6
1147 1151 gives 148.5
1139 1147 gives 140.4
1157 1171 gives 149.7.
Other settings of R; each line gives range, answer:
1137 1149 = 148.5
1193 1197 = 167.8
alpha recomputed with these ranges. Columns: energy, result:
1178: 147.6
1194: 158.8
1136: 135.7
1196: 167.8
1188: 147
